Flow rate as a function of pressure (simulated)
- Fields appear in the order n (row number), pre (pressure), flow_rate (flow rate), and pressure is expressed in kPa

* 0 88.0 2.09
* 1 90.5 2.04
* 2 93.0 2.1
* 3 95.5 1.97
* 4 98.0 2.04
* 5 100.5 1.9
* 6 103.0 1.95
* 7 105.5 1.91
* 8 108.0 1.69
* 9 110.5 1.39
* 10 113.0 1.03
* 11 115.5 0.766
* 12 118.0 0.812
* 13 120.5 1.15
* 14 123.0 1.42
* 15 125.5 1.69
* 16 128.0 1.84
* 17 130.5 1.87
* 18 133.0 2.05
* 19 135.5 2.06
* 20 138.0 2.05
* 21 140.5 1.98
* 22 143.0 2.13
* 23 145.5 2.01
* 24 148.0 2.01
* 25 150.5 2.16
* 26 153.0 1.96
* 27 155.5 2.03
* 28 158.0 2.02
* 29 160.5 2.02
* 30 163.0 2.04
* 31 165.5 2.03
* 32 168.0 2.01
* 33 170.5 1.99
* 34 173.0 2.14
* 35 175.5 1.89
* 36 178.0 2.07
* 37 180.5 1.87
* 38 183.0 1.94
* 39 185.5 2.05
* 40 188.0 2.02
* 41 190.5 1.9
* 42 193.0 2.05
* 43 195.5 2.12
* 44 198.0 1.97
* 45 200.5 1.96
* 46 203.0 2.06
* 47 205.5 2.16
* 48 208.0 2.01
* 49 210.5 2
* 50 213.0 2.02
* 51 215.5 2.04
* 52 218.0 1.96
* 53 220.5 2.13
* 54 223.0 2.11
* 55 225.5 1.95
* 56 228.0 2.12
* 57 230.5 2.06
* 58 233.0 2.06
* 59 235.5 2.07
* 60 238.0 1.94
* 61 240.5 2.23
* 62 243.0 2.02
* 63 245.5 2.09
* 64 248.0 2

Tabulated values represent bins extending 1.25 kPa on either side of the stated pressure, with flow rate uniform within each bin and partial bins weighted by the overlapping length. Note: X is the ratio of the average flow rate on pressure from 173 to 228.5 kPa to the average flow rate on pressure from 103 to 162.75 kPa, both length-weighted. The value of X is 1.15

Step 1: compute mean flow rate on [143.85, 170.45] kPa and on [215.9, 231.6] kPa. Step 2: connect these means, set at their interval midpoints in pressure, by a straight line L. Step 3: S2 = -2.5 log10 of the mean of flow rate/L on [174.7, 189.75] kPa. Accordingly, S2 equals 0.035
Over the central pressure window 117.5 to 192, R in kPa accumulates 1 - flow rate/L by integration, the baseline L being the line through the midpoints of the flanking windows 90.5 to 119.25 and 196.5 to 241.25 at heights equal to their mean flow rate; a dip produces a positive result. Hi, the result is -4.6 kPa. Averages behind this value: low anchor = 1.62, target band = 1.92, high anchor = 2.05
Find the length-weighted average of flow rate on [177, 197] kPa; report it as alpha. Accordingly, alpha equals 2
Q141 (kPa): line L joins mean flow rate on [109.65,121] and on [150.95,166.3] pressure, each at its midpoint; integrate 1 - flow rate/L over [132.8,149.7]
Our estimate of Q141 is -4.6 kPa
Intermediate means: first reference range 1.01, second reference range 2.02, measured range 2.04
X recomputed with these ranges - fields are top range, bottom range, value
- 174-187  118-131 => 1.31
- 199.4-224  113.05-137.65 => 1.35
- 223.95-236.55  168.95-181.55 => 1.03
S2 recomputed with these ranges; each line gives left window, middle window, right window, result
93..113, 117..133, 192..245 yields 0.215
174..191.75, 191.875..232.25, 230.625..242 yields -0.012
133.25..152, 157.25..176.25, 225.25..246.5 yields 0.020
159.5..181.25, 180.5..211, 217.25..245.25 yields 0.009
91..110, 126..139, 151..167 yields 0.011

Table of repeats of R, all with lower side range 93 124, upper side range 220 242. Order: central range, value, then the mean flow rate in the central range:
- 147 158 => -2.0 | 2.04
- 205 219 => -0.3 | 2.03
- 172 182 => -0.9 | 1.99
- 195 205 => -0.5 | 2.03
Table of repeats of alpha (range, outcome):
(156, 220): 2.02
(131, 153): 2.04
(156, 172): 2.02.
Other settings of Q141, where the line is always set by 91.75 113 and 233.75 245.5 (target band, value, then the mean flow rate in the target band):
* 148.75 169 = -1.2 kPa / 2.03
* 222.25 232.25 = -0.1 kPa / 2.06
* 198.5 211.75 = -0.2 kPa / 2.03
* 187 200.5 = -0.2 kPa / 2.01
